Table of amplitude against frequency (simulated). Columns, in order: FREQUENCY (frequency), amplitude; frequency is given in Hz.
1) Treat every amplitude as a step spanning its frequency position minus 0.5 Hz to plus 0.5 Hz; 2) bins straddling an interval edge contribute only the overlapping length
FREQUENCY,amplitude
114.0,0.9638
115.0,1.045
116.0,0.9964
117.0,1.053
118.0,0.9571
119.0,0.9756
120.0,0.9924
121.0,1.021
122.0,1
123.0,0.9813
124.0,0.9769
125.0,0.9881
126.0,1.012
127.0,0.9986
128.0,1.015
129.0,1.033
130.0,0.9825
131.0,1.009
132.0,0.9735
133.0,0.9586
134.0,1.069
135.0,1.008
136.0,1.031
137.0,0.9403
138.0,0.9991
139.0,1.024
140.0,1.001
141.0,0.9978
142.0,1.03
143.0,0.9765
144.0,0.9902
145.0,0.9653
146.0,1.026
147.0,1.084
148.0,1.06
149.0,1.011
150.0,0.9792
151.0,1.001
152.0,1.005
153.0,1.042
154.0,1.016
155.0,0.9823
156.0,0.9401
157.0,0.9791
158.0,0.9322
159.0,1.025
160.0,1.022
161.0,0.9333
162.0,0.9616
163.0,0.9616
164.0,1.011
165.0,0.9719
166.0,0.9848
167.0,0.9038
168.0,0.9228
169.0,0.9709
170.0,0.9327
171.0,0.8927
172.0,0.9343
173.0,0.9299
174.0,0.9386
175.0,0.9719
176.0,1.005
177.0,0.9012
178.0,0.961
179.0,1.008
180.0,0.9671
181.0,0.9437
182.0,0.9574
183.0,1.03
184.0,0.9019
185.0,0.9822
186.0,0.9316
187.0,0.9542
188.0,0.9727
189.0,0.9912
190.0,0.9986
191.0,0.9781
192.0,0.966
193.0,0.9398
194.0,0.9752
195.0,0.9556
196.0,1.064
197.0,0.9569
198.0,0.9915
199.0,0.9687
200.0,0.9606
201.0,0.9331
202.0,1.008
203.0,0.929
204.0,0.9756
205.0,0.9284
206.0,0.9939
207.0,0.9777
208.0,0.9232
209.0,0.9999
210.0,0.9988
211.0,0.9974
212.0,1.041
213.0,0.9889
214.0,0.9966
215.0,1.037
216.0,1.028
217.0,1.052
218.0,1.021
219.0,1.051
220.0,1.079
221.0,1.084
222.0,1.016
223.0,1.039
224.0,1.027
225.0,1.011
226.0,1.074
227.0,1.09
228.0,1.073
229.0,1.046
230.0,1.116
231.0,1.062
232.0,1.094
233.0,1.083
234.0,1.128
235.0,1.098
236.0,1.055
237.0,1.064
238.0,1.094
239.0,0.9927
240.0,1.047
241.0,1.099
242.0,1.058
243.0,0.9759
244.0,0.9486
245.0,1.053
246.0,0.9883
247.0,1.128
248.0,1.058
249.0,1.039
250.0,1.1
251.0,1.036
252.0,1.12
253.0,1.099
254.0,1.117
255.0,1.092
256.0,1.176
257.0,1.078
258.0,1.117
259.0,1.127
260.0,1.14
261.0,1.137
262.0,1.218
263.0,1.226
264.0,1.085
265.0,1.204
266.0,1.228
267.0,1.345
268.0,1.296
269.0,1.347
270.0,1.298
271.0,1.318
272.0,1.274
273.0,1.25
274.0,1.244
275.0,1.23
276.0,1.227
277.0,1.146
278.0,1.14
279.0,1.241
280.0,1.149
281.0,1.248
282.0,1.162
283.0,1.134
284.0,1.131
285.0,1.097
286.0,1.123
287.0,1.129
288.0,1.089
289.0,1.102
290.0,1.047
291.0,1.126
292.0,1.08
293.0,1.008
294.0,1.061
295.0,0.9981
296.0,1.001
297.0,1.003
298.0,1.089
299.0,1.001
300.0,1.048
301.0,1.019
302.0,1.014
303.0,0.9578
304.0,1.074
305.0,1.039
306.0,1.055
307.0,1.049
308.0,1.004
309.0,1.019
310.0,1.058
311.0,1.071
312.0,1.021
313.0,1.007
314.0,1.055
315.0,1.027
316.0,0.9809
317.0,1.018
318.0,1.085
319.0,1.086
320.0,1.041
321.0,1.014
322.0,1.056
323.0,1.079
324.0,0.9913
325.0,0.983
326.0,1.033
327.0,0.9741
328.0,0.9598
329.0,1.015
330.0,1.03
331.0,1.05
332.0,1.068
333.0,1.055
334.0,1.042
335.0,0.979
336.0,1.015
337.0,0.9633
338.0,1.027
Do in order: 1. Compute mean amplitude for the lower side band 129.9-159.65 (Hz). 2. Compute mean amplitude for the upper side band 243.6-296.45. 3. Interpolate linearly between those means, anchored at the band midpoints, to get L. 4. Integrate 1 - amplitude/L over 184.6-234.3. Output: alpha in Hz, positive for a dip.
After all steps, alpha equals 3.0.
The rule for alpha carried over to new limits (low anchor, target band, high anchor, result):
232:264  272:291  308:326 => -1.8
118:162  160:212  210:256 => 3.1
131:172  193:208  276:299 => 0.9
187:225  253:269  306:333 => -2.6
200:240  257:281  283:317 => -4.0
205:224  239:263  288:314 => -1.4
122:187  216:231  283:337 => -0.7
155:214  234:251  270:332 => -0.5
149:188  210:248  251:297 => 0.9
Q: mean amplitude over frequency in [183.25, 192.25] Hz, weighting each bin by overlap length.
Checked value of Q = 0.966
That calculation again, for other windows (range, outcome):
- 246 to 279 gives 1.17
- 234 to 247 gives 1.05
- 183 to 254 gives 1.02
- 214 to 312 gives 1.1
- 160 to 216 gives 0.969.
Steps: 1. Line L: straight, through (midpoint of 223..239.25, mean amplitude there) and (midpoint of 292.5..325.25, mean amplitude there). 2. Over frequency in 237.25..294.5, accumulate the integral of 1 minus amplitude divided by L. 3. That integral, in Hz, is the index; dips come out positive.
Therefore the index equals -4.6 Hz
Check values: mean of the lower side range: 1.07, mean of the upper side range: 1.03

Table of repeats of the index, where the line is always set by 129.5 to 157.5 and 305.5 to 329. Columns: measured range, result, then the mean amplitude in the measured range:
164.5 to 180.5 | 0.9 Hz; 0.95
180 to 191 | 0.5 Hz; 0.967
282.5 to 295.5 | -0.8 Hz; 1.09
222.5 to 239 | -0.9 Hz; 1.07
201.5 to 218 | 0.3 Hz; 0.993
